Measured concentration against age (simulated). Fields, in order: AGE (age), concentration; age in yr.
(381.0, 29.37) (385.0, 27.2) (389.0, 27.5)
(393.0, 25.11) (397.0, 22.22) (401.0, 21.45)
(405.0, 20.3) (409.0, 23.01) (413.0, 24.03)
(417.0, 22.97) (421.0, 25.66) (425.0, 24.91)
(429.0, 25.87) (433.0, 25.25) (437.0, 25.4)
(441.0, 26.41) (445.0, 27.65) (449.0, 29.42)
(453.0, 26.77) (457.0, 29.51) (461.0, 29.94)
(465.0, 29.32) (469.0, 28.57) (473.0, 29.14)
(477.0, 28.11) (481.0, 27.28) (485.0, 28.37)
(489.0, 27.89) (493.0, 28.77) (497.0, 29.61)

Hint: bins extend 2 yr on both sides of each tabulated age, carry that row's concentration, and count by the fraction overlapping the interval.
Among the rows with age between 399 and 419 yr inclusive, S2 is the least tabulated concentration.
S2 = 20.3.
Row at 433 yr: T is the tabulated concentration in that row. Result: 25.25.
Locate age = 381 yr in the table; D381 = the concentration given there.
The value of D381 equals 29.37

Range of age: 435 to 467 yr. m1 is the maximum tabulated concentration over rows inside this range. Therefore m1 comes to 29.94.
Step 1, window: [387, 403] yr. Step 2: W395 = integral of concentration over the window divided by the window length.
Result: 24.1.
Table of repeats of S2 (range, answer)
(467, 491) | 27.28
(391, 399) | 22.22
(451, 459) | 26.77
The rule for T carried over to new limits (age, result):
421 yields 25.66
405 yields 20.3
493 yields 28.77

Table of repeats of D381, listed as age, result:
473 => 29.14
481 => 27.28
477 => 28.11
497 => 29.61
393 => 25.11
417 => 22.97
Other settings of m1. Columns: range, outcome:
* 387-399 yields 27.5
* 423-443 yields 26.41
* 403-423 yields 25.66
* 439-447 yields 27.65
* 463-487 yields 29.32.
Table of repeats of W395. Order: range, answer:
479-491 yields 27.8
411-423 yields 24.2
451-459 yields 28.1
